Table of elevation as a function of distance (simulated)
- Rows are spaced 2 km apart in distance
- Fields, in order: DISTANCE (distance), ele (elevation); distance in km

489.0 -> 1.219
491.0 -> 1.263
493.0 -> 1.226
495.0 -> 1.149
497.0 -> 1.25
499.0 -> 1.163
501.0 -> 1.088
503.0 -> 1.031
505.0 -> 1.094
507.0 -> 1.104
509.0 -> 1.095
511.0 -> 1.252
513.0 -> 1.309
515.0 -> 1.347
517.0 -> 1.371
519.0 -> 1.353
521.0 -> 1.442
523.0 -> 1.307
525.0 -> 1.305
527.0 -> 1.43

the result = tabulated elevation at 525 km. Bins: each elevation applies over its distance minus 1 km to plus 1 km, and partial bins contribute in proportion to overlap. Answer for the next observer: 1.305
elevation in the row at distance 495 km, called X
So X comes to 1.149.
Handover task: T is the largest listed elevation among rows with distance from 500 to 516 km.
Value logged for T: 1.347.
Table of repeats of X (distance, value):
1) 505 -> 1.094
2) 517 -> 1.371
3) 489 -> 1.219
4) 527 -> 1.43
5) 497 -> 1.25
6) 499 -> 1.163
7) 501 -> 1.088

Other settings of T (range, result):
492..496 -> 1.226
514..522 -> 1.442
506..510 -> 1.104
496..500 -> 1.25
